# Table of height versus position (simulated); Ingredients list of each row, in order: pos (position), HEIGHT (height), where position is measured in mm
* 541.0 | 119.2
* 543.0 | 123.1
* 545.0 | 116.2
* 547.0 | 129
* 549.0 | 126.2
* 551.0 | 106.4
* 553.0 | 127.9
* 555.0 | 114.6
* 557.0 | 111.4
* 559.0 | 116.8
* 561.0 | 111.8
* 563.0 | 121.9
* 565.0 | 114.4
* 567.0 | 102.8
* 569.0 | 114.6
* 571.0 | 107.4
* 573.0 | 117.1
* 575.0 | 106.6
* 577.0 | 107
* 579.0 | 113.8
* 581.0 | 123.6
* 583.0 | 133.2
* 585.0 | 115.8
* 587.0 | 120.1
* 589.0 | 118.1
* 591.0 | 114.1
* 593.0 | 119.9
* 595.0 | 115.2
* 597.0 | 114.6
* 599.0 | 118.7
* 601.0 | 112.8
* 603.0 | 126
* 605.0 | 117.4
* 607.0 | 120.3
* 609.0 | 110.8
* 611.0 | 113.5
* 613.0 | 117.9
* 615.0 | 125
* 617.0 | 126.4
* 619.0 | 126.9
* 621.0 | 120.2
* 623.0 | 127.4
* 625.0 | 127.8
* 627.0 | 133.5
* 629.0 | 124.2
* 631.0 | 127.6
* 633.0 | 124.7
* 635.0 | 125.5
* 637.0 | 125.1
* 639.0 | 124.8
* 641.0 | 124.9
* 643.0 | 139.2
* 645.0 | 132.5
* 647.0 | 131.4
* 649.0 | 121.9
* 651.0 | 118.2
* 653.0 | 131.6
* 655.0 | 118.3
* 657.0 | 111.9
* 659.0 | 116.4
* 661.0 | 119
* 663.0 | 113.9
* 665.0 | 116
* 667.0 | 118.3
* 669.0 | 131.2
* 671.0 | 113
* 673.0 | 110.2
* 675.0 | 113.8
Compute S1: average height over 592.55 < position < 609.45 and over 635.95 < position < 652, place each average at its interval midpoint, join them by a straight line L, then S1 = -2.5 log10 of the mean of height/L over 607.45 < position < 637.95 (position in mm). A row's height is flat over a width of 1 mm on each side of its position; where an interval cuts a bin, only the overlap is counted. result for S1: -0.01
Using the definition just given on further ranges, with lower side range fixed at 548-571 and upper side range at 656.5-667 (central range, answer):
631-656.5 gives -0.095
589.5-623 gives -0.033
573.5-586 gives -0.014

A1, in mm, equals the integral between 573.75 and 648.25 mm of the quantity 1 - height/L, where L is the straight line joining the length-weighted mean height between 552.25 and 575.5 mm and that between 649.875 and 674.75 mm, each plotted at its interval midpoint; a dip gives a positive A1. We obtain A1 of -3.8 mm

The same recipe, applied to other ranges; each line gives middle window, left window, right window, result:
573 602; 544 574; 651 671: 0.0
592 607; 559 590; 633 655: 0.2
